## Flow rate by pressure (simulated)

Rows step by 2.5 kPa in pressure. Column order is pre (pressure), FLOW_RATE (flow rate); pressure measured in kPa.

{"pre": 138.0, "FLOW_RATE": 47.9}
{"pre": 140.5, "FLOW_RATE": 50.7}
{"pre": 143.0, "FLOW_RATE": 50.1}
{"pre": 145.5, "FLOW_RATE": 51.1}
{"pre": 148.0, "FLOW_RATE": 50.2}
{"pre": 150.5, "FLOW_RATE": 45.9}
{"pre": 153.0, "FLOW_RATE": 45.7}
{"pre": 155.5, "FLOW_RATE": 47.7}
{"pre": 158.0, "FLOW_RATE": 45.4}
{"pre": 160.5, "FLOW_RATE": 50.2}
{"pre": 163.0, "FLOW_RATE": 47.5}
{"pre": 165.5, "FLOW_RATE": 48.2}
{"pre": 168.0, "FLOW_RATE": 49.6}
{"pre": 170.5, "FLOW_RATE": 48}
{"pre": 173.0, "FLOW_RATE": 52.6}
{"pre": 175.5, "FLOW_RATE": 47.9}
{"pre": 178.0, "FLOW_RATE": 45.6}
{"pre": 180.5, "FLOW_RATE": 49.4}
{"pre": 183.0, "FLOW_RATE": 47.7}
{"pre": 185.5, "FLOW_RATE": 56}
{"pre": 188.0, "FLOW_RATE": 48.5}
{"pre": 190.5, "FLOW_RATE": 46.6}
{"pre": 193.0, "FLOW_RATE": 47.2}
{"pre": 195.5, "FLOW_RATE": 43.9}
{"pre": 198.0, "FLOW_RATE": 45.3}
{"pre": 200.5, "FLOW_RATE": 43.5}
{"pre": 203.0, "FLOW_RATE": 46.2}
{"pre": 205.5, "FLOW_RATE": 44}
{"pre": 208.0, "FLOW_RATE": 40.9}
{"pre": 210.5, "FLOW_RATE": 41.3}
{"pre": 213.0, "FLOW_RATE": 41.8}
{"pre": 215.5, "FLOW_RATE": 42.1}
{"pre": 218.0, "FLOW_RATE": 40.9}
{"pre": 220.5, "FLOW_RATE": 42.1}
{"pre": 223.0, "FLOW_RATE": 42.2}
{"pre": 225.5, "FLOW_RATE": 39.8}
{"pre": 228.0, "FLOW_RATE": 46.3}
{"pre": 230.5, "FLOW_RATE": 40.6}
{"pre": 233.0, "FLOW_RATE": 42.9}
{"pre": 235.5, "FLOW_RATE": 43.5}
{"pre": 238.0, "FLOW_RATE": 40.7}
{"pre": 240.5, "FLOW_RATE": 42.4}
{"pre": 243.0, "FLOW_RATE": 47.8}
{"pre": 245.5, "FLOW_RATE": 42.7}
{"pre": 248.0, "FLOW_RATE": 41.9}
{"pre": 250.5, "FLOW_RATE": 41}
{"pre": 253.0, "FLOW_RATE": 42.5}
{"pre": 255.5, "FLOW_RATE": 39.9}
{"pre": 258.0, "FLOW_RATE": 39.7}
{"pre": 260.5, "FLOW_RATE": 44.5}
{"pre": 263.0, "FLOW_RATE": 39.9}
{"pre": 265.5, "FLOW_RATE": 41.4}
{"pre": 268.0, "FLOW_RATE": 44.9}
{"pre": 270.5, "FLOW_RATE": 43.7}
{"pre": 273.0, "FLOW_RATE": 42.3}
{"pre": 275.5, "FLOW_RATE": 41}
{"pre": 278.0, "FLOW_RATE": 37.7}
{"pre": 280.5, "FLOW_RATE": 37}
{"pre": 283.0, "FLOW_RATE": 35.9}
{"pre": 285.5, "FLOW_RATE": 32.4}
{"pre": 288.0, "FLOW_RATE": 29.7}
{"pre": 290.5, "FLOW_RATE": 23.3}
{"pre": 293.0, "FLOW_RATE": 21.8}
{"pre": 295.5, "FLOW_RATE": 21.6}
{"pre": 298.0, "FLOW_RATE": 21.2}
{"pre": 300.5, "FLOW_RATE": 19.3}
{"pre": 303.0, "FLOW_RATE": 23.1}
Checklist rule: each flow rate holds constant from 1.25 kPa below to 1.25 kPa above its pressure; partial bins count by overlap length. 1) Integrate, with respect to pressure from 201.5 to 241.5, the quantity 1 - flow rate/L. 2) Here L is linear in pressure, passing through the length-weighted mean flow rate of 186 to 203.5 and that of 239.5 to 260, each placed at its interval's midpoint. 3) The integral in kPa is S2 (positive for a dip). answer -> 1.80 kPa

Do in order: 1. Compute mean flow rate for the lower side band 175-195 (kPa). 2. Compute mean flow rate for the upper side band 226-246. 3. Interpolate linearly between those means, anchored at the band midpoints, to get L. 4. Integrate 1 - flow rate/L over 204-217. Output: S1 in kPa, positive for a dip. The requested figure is 1.1 kPa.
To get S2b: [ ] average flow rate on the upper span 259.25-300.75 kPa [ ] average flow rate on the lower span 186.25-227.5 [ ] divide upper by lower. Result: 0.8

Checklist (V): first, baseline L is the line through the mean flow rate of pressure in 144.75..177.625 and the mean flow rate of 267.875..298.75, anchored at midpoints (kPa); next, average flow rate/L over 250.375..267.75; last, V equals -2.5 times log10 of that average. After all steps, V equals -0.15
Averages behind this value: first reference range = 48.3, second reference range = 33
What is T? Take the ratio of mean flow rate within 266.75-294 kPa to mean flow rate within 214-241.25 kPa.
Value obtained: 0.84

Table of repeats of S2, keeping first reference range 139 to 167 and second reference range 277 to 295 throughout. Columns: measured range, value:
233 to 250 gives -3.0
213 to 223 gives -0.5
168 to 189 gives -2.1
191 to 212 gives -1.1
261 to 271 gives -2.8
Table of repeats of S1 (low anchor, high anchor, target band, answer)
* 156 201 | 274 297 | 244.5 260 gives -2.1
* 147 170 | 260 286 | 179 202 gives -0.9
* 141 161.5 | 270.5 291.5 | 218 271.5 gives -4.5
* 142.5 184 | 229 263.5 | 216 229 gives 0.5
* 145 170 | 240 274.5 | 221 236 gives 0.5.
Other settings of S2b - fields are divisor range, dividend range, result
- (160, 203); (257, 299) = 0.73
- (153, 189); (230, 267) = 0.86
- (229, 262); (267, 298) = 0.80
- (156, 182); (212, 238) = 0.87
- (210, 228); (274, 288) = 0.87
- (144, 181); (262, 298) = 0.72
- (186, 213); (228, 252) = 0.95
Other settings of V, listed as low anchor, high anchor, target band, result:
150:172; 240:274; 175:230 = 0.01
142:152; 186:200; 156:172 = 0.00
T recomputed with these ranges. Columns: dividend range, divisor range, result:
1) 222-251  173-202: 0.90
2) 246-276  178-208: 0.90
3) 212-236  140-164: 0.87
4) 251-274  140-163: 0.87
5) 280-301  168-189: 0.54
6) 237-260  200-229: 0.99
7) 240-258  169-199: 0.88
